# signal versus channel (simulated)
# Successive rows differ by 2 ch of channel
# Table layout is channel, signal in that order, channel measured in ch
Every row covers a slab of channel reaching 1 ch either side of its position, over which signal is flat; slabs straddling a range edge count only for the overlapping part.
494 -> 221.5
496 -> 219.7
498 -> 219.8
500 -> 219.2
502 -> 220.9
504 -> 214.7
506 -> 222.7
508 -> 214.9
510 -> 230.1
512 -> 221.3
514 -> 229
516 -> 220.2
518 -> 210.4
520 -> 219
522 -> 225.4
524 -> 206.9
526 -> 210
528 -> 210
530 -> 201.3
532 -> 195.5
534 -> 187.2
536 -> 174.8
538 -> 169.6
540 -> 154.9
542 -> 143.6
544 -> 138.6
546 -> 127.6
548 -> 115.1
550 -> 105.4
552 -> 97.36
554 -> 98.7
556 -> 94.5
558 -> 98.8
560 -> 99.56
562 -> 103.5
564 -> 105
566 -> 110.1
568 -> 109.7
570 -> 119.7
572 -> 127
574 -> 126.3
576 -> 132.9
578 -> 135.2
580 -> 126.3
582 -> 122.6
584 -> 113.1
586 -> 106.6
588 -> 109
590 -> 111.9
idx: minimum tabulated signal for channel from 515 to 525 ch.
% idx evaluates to 206.9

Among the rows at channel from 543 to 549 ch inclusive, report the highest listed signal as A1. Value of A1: 138.6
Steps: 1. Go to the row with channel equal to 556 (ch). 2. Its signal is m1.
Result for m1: 94.5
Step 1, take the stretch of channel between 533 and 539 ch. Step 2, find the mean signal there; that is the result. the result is 177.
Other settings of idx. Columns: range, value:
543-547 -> 127.6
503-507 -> 214.7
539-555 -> 97.36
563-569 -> 105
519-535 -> 187.2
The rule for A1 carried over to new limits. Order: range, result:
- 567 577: 132.9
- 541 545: 143.6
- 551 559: 98.8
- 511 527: 229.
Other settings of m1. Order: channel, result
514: 229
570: 119.7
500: 219.2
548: 115.1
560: 99.56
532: 195.5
